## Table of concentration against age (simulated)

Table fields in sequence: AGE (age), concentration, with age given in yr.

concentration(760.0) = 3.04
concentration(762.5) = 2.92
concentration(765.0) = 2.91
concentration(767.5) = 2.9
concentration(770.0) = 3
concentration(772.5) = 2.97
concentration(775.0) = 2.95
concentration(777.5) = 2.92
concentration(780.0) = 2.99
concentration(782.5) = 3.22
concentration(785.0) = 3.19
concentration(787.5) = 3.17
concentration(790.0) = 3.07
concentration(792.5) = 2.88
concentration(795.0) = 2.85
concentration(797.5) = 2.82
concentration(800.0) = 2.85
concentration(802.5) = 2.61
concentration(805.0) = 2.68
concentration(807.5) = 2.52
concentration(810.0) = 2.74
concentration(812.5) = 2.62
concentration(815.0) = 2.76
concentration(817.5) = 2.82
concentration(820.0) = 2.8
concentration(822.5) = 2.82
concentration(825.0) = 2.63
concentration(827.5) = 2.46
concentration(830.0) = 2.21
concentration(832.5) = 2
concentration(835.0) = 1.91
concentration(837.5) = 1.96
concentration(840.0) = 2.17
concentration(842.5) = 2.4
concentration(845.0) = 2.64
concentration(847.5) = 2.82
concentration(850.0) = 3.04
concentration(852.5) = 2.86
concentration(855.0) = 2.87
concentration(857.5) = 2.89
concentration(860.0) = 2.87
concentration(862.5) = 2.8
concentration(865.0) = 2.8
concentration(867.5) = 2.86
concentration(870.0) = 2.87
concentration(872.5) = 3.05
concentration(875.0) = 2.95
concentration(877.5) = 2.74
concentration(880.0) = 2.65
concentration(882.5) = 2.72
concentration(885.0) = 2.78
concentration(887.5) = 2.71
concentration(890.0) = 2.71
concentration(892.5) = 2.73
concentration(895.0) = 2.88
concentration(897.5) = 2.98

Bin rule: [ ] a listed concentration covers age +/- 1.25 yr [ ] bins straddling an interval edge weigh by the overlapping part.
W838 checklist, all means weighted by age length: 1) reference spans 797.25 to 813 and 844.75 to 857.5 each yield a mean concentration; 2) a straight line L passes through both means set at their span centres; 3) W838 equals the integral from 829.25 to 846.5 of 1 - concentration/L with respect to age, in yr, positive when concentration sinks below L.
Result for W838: 3.8 yr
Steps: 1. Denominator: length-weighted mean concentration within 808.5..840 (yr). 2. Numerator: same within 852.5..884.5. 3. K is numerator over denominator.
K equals 1.15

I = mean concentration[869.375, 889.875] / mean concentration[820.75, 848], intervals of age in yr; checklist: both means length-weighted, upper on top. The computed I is 1.2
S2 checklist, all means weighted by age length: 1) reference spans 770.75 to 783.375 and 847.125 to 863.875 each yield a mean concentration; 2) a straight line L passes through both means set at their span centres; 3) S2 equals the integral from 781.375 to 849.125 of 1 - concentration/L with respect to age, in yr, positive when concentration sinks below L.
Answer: 6.7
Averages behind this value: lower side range 3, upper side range 2.88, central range 2.65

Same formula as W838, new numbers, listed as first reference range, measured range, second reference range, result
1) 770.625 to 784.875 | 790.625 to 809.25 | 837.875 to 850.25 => 0.7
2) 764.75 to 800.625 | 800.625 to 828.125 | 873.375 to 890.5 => 2.1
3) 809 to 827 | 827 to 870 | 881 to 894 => 2.5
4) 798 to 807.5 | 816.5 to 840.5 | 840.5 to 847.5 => 2.0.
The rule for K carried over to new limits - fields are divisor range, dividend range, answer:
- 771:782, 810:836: 0.85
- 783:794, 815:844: 0.78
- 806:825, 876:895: 1.01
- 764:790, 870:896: 0.92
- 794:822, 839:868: 1.01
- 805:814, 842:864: 1.07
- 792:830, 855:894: 1.04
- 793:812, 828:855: 0.89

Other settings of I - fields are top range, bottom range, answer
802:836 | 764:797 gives 0.85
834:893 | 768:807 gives 0.92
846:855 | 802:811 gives 1.10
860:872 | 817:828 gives 1.05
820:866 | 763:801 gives 0.86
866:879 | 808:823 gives 1.05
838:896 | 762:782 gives 0.93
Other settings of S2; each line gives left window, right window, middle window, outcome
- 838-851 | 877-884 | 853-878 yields -2.15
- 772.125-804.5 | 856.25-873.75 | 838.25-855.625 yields 1.42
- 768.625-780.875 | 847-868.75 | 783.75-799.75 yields -0.23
